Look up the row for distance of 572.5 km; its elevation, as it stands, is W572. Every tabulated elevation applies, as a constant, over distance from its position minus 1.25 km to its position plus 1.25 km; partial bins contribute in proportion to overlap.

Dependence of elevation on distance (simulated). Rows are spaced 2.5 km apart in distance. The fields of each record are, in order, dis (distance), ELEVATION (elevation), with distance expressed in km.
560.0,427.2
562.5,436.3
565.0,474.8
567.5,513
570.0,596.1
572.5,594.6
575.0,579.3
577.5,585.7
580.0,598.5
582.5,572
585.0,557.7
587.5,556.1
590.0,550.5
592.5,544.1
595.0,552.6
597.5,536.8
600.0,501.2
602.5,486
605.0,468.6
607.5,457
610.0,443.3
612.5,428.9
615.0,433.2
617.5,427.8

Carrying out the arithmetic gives 594.6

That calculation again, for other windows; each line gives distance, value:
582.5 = 572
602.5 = 486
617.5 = 427.8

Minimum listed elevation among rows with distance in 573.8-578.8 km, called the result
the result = 579.3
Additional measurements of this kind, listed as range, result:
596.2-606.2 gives 468.6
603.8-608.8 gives 457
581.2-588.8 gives 556.1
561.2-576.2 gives 436.3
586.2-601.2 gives 501.2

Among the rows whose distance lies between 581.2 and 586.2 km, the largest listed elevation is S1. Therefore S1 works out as 572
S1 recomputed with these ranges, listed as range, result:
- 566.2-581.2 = 598.5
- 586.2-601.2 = 556.1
